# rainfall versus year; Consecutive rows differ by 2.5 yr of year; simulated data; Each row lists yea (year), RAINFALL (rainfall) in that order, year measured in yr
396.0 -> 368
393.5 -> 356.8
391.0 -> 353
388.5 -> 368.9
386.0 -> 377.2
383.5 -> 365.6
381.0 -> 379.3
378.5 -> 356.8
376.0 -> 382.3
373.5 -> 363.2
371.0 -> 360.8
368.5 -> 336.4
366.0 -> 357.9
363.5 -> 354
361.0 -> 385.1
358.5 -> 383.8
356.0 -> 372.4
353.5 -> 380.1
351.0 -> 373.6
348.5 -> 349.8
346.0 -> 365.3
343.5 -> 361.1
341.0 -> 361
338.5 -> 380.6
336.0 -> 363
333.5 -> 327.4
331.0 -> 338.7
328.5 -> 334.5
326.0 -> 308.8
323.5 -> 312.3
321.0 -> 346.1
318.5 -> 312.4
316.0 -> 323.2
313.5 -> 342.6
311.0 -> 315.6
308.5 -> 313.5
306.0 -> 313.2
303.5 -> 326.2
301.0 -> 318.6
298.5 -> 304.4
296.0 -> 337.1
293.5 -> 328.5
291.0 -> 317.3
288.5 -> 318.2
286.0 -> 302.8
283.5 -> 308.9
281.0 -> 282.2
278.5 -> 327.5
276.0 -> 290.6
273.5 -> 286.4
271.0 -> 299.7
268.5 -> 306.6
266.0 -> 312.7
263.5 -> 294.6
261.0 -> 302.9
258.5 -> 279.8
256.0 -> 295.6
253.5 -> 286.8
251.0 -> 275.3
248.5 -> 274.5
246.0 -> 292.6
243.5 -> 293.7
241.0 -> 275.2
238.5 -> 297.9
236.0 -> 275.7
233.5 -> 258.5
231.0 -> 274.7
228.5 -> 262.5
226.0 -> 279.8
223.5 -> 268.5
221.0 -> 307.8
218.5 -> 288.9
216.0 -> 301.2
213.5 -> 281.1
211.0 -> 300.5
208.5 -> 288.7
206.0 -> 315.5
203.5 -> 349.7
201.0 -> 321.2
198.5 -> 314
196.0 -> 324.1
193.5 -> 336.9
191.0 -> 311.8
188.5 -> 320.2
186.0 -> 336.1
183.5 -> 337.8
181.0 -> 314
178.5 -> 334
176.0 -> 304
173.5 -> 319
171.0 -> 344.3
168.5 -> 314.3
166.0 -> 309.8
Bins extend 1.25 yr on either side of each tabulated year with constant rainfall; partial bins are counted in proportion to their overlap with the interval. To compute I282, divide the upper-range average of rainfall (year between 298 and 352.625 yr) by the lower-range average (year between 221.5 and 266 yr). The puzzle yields 1.2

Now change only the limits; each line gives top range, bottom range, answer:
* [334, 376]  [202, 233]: 1.25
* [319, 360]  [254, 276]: 1.19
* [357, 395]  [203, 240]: 1.27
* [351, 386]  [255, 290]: 1.22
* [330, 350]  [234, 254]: 1.26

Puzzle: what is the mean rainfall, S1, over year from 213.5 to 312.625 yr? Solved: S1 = 297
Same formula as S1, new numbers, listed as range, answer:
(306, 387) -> 352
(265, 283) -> 301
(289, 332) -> 323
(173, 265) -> 300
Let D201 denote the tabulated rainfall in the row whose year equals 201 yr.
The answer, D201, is 321.2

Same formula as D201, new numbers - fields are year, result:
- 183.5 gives 337.8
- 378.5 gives 356.8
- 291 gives 317.3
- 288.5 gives 318.2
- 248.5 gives 274.5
